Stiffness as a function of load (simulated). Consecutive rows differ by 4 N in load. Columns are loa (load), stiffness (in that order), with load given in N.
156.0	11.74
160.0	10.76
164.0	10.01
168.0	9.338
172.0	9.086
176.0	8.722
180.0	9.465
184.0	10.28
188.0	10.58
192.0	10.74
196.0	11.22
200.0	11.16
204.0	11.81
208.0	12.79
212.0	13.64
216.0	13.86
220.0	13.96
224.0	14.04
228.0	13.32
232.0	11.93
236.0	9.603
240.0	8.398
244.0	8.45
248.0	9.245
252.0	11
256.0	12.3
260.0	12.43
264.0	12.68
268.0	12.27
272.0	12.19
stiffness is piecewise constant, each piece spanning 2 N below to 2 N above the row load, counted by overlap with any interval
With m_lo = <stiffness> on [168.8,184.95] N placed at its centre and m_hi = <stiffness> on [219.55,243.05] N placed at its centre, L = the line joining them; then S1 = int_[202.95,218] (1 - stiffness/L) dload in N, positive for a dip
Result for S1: -3.3 N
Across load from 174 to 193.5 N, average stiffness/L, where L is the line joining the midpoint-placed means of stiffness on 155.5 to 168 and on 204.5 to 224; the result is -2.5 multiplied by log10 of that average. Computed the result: 0.18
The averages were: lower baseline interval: 10.5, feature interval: 9.94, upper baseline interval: 13.5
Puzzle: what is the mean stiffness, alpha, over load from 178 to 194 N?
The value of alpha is 10.3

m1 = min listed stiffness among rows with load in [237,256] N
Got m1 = 8.398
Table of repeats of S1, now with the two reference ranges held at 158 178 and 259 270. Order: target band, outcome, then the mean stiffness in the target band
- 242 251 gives 2.1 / 9.09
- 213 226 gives -3.3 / 13.9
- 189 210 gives -1.9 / 11.5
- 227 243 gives 1.5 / 10.5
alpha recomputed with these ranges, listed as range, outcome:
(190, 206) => 11.2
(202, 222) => 13.2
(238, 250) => 8.7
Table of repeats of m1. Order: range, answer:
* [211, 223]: 13.64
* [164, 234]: 8.722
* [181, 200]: 10.28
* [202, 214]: 11.81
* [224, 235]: 11.93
